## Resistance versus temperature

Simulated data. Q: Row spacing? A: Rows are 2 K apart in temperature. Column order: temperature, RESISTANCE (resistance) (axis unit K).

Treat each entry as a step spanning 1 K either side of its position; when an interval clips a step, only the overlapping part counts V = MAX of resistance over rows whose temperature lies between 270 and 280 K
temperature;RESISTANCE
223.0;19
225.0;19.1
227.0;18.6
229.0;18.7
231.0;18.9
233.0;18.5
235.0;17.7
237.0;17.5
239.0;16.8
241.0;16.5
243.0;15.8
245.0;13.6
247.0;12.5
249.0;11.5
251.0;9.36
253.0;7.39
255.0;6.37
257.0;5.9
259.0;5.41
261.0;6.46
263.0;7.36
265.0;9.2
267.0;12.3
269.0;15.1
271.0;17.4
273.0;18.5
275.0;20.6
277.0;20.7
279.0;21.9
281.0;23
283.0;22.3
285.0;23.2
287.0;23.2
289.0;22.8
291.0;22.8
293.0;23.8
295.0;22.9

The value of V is 21.9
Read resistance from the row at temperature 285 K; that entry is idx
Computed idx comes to 23.2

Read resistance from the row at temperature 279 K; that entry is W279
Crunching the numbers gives 21.9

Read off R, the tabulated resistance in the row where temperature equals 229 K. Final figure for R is 18.7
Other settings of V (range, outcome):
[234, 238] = 17.7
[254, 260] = 6.37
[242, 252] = 15.8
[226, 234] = 18.9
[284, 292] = 23.2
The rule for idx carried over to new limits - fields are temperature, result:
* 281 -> 23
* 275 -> 20.6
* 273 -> 18.5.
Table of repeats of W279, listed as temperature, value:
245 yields 13.6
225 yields 19.1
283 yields 22.3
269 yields 15.1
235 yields 17.7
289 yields 22.8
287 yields 23.2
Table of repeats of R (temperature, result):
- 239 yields 16.8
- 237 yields 17.5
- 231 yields 18.9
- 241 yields 16.5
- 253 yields 7.39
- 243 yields 15.8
